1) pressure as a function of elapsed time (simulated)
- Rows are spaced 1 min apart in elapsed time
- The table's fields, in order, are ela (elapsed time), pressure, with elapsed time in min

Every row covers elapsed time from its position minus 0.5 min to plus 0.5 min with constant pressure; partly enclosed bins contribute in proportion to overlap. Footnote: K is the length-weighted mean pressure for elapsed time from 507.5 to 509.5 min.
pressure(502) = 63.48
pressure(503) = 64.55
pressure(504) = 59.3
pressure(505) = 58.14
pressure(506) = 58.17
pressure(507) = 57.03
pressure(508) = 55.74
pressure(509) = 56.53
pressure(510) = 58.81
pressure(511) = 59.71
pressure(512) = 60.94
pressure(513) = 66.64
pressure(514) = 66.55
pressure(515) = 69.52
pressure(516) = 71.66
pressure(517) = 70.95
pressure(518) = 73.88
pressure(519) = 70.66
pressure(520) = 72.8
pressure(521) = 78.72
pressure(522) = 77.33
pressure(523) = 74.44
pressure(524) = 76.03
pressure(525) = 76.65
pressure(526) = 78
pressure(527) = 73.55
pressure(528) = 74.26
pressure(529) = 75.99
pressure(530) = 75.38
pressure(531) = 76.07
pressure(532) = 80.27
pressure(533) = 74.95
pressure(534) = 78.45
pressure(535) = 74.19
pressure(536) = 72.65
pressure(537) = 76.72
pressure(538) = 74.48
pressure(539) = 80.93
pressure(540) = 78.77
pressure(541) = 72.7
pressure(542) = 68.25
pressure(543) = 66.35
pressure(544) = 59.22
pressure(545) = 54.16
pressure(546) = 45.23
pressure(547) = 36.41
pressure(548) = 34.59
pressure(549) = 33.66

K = 56.1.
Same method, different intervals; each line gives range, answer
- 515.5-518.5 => 72.2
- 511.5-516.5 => 67.1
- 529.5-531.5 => 75.7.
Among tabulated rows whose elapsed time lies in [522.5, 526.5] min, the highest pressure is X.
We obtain 78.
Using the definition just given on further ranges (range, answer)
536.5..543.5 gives 80.93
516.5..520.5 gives 73.88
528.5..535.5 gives 80.27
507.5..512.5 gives 60.94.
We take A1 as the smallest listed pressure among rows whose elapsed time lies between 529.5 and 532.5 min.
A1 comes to 75.38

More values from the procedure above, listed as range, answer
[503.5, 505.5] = 58.14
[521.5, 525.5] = 74.44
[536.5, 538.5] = 74.48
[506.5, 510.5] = 55.74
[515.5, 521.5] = 70.66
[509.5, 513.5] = 58.81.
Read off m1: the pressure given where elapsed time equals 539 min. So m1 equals 80.93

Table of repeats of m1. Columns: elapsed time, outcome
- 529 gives 75.99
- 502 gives 63.48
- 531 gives 76.07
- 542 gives 68.25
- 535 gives 74.19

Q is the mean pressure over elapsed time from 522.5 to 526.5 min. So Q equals 76.3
